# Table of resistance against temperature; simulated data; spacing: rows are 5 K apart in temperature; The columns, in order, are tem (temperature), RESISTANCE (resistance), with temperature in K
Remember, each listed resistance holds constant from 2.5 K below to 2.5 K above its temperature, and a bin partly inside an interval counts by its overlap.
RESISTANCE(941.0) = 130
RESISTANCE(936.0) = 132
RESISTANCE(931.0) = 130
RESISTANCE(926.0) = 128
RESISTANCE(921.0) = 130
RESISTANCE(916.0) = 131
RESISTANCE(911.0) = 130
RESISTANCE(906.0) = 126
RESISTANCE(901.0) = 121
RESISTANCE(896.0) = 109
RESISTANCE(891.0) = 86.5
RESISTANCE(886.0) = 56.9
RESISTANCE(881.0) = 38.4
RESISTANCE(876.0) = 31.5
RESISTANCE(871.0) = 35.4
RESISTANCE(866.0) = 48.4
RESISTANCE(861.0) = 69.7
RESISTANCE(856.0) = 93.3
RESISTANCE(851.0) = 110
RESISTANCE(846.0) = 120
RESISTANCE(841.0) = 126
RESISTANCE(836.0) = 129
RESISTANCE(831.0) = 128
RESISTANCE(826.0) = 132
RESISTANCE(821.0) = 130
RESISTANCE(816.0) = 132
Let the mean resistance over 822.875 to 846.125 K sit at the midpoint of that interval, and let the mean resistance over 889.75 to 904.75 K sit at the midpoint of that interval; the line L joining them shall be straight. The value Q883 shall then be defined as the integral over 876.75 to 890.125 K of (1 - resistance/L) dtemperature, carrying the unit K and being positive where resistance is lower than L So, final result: 7.4 K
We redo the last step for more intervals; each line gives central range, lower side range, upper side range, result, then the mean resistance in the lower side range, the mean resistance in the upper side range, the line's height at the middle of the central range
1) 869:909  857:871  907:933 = 7.73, 58.5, 130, 90.2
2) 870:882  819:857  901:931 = 8.68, 122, 128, 125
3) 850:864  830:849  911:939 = 4.29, 125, 130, 126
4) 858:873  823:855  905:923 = 8.63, 123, 130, 125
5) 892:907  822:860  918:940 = 1.36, 118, 130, 126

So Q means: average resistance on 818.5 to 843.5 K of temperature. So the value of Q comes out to 129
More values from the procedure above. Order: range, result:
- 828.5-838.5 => 128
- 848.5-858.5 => 102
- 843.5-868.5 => 88.3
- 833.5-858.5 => 116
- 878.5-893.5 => 60.6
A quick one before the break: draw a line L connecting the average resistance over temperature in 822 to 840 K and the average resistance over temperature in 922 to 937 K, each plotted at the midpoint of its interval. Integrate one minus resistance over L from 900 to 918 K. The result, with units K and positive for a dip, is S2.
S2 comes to 0.3 K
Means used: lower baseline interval 129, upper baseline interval 130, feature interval 127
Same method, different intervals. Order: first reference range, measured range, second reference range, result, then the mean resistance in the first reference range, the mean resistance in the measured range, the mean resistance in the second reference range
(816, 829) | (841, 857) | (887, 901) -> 0.9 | 131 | 112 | 97.5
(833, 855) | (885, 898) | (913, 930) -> 4.1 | 119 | 86.3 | 130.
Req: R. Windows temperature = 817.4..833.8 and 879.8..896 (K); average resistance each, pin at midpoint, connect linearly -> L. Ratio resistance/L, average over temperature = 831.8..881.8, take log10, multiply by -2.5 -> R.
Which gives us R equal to 0.25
